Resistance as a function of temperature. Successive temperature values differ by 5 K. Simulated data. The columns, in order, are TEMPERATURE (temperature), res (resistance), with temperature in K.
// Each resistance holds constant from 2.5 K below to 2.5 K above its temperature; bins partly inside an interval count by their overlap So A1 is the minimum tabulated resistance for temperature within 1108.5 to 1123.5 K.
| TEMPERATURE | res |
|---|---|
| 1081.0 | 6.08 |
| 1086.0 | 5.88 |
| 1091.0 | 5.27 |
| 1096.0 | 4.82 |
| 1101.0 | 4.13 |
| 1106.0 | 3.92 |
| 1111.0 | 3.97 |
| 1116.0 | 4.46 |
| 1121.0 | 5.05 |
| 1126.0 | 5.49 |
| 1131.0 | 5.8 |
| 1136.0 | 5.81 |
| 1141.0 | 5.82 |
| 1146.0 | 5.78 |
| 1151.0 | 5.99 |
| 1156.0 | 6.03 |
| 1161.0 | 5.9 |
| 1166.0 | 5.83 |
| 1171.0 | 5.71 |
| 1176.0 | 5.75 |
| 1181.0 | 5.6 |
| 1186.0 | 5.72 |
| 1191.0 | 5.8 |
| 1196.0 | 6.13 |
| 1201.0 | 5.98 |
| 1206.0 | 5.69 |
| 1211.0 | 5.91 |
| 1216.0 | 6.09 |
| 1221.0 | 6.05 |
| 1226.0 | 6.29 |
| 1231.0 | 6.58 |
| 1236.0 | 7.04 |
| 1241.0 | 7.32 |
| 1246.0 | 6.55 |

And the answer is 3.97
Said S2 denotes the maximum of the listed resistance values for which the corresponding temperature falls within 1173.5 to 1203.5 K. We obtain 6.13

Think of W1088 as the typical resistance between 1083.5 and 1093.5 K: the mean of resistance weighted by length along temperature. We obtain 5.58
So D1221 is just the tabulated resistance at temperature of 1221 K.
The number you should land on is 6.05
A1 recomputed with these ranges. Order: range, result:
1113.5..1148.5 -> 4.46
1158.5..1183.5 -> 5.6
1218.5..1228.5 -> 6.05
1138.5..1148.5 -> 5.78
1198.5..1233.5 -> 5.69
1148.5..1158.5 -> 5.99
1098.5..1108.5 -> 3.92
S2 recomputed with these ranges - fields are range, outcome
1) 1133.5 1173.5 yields 6.03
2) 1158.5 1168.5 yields 5.9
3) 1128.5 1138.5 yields 5.81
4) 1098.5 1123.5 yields 5.05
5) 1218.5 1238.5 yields 7.04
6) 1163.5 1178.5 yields 5.83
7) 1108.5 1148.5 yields 5.82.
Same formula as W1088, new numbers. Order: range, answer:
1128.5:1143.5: 5.81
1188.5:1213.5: 5.9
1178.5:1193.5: 5.71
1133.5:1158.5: 5.89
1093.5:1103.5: 4.47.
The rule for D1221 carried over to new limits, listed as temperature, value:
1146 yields 5.78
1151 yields 5.99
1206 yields 5.69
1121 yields 5.05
